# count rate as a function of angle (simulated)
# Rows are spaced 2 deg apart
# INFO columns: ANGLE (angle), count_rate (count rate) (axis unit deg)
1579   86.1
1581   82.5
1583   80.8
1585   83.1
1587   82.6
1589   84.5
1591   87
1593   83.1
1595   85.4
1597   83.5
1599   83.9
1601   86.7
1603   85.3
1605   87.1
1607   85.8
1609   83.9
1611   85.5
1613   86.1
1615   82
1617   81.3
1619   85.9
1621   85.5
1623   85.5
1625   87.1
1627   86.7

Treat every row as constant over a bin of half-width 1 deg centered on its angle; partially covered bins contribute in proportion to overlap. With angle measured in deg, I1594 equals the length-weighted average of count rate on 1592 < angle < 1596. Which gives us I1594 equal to 84.2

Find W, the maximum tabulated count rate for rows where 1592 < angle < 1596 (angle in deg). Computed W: 85.4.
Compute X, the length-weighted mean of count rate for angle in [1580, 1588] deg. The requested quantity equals 82.2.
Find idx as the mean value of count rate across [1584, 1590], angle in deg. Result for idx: 83.4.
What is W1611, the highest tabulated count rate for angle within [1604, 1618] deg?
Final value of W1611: 87.1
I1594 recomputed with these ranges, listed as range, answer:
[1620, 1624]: 85.5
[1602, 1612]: 85.5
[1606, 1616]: 84.7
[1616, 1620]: 83.6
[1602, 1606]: 86.2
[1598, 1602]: 85.3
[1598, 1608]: 85.8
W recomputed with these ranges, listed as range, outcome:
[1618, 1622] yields 85.9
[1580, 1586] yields 83.1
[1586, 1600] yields 87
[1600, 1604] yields 86.7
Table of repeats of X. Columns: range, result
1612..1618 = 83.1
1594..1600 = 84.3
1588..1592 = 85.8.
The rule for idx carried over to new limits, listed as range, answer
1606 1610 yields 84.8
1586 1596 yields 84.5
